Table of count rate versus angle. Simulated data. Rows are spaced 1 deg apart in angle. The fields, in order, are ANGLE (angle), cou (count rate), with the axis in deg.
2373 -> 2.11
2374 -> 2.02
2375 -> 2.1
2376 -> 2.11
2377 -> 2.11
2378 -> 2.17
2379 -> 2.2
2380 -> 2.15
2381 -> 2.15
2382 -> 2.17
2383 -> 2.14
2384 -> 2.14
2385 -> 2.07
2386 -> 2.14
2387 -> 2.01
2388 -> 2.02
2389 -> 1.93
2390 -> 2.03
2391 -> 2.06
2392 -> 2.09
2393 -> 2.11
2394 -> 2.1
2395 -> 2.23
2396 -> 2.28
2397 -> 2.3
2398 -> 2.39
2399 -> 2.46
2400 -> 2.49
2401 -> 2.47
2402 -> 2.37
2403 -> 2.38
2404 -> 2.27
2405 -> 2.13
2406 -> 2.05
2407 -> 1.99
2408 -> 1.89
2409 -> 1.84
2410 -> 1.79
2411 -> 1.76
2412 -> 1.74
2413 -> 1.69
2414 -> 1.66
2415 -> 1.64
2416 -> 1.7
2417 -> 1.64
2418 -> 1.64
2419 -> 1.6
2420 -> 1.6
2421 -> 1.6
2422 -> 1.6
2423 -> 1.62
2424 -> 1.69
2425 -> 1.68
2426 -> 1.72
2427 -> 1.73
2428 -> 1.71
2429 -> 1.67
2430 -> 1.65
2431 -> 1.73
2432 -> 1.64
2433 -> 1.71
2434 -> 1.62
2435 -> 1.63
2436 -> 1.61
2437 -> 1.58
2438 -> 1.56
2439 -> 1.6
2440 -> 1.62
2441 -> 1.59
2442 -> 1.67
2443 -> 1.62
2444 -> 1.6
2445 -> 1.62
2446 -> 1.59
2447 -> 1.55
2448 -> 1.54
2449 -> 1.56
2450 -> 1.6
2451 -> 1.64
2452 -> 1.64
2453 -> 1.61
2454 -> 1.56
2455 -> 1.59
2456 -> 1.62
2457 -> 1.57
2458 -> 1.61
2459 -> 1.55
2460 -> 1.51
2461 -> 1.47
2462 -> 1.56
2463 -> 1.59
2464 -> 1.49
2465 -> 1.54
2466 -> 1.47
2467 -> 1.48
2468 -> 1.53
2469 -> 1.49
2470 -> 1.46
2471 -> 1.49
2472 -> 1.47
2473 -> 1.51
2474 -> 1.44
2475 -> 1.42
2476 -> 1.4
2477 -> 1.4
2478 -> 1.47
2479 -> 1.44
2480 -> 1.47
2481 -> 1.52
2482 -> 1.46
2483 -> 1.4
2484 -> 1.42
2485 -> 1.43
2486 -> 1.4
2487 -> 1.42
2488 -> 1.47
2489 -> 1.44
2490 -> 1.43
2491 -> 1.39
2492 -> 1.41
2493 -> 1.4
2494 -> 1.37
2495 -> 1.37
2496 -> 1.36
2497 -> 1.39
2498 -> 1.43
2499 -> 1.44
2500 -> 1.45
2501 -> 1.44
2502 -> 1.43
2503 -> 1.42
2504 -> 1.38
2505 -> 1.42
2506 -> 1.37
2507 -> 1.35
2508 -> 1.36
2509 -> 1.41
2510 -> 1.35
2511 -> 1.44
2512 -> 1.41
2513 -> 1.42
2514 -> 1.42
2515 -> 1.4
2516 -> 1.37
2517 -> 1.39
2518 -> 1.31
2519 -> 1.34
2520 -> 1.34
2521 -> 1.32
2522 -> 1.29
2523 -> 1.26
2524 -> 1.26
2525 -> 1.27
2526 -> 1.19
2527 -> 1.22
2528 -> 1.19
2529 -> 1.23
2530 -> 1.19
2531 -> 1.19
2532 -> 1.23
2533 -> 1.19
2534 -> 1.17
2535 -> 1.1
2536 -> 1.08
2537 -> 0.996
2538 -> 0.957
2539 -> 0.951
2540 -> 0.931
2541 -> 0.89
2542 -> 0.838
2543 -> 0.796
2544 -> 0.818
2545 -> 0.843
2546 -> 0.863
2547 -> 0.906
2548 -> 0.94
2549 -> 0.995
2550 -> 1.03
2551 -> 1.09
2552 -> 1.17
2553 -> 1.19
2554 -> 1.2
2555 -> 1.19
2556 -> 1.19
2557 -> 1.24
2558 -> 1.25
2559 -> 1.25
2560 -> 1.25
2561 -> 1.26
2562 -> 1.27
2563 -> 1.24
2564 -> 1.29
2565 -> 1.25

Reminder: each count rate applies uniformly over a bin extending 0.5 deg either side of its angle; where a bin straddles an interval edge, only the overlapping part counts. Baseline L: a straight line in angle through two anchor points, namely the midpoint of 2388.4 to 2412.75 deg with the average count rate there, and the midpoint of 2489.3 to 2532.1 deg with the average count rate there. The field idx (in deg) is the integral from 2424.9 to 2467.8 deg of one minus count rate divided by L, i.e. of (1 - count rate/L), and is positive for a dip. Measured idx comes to 4.8 deg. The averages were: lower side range 2.13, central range 1.6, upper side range 1.35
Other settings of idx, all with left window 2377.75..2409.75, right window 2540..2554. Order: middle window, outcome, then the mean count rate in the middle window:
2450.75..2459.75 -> 0.4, 1.6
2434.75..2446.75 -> 1.2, 1.61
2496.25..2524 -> -3.0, 1.38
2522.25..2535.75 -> -1.3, 1.21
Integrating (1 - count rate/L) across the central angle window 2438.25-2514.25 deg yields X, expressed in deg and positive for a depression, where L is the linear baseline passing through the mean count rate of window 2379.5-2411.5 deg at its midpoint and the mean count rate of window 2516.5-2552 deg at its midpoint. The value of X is 2.2 deg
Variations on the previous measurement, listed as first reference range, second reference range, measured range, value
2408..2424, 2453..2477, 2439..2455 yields -0.3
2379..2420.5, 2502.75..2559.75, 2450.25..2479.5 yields 1.8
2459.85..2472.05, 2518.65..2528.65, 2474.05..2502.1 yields -0.2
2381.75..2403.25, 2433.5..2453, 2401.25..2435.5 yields 2.1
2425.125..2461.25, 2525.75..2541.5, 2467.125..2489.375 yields -0.6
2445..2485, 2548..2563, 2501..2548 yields 3.4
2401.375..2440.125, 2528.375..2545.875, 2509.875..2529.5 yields -3.3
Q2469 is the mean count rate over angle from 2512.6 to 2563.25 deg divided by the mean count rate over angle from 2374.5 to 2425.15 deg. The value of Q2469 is 0.58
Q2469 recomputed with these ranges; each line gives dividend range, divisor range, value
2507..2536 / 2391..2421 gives 0.64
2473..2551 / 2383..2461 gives 0.71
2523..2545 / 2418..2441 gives 0.66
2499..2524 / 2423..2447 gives 0.84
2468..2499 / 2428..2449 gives 0.88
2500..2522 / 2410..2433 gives 0.83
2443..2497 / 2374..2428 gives 0.75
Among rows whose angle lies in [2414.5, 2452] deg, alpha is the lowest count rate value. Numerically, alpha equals 1.54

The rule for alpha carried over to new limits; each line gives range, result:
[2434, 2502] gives 1.36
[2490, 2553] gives 0.796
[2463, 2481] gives 1.4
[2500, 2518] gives 1.31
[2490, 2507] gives 1.35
